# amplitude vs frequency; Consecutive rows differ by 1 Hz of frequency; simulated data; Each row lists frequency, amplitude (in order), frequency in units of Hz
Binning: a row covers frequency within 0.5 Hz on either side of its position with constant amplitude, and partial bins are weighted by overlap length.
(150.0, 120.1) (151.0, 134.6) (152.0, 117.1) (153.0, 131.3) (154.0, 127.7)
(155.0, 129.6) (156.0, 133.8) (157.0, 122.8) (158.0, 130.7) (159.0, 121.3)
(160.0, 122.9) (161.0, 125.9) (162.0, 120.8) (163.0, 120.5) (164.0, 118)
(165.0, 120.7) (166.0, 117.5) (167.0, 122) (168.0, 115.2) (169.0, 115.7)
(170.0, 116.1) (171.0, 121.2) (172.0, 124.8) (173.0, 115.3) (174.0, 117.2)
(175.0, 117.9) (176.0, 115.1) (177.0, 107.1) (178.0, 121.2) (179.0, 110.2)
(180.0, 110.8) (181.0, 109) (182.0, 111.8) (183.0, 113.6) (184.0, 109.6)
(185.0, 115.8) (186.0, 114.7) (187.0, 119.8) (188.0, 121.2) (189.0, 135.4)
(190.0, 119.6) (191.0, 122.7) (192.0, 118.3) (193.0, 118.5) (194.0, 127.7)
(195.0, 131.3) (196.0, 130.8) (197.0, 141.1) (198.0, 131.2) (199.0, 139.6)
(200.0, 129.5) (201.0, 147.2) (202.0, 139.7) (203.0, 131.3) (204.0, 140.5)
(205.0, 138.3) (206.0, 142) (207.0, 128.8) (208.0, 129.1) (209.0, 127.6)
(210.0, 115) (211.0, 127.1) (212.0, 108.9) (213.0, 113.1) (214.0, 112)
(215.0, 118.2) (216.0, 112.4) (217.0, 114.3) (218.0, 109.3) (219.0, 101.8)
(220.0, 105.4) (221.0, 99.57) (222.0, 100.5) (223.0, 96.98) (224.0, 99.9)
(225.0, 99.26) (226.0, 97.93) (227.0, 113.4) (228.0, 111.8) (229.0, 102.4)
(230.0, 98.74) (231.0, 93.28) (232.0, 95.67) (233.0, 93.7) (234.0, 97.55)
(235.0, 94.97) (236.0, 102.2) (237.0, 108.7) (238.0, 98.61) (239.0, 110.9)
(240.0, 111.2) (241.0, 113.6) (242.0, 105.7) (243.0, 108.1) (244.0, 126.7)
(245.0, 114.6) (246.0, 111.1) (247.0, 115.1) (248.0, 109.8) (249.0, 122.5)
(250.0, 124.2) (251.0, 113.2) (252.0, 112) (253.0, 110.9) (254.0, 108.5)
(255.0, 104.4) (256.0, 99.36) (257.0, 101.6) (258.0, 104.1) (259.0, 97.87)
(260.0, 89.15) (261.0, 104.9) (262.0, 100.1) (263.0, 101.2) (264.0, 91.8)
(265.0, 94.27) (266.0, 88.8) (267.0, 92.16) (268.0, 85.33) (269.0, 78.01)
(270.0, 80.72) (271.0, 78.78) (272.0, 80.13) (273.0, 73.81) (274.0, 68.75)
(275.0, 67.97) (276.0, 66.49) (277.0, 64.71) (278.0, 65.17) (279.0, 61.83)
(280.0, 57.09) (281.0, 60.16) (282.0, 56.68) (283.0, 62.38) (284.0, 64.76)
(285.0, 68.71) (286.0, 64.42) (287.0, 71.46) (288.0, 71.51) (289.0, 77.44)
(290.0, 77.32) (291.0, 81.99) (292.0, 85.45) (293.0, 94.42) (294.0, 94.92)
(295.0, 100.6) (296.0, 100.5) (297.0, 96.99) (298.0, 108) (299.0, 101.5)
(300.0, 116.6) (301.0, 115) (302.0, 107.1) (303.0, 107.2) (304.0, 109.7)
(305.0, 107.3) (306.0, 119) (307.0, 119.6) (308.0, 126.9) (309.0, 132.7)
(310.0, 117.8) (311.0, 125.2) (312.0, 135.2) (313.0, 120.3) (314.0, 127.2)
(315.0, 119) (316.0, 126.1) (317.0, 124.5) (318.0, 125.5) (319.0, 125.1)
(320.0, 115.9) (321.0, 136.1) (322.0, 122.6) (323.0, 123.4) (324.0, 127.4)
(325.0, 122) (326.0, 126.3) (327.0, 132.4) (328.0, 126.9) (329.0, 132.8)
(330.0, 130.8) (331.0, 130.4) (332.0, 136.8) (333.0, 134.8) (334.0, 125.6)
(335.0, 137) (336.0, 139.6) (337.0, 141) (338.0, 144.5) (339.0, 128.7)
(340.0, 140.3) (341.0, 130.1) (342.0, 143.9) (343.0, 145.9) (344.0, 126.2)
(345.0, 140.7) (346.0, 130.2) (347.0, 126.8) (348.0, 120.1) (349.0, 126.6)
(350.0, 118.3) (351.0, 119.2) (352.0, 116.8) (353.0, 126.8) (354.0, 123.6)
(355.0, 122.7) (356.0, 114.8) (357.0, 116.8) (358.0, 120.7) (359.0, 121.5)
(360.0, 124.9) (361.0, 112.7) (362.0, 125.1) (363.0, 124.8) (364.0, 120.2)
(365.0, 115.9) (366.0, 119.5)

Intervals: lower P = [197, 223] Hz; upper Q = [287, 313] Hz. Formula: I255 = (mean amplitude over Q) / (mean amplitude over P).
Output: 0.9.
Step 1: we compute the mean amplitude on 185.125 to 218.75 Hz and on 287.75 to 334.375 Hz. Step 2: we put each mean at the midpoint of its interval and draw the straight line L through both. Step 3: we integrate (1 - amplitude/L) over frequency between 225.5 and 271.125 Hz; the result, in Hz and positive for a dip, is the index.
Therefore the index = 7.0 Hz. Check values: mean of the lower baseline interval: 126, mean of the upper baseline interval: 116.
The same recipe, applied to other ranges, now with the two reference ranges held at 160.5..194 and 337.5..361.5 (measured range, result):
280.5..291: 4.7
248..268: 3.1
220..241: 3.3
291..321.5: 2.5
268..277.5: 3.8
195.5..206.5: -1.7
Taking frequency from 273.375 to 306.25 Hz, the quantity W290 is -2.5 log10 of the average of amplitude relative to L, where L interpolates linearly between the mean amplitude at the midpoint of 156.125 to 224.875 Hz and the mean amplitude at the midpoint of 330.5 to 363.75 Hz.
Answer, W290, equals 0.44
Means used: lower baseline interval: 120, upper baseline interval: 128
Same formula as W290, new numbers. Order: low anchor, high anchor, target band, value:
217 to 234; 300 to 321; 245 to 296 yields 0.258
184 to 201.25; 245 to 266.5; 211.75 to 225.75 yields 0.111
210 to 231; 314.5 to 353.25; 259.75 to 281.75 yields 0.420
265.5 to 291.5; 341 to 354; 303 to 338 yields -0.193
